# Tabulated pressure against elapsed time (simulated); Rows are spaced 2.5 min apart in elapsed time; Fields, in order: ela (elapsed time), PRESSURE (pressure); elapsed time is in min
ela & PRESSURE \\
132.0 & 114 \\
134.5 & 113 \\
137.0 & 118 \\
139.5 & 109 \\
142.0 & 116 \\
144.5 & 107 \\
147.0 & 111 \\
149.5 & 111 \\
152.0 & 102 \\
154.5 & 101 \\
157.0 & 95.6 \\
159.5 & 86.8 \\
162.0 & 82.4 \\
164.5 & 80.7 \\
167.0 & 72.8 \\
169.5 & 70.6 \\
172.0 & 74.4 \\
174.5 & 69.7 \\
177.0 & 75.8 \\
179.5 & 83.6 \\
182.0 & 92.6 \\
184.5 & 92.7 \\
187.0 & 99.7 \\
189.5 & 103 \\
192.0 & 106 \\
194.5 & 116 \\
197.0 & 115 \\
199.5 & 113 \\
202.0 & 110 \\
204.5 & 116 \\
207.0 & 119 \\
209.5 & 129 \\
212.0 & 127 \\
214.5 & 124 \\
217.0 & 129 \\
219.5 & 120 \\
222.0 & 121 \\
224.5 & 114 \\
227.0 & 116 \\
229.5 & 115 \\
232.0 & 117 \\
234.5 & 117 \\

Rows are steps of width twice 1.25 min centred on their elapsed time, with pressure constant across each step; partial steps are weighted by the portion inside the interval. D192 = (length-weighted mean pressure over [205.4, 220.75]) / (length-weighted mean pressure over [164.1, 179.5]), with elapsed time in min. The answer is 1.67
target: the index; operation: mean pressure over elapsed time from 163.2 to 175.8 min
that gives 73.7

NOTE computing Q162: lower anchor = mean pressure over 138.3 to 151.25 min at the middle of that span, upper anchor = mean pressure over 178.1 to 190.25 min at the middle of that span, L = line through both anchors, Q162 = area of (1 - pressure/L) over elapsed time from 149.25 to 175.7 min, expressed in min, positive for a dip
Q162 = 4.6 min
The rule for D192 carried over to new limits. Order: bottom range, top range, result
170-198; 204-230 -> 1.31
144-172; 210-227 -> 1.34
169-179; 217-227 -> 1.62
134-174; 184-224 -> 1.20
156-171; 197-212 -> 1.45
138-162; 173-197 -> 0.91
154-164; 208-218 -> 1.41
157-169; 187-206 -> 1.36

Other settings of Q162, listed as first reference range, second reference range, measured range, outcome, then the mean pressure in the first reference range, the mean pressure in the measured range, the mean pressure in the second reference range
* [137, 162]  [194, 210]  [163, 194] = 7.0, 104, 85.9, 116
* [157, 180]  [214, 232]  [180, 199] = -1.8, 78.2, 103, 119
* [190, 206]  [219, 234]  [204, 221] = -1.3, 112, 124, 117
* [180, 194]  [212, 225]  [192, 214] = -1.3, 98.9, 118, 123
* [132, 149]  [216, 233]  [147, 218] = 9.6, 112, 100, 119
